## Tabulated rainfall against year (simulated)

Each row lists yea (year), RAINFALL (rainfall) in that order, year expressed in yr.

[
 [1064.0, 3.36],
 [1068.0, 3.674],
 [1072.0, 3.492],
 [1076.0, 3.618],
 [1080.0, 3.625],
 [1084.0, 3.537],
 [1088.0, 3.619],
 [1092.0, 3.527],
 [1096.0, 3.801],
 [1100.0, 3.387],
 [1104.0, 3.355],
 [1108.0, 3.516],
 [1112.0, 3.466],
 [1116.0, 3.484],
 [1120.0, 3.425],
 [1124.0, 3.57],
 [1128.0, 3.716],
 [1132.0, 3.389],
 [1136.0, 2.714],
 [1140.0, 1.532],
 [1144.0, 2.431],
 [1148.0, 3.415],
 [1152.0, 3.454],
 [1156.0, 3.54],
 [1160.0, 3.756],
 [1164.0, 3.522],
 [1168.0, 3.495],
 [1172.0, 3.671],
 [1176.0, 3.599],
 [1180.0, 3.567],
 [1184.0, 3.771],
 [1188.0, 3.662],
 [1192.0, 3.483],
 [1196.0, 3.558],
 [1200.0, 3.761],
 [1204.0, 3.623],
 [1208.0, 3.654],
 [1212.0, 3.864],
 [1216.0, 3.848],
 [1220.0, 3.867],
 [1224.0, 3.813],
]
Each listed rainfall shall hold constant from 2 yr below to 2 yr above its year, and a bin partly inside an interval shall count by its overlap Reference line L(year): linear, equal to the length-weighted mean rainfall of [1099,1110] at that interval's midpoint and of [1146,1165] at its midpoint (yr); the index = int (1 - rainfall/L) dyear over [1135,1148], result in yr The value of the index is 4.2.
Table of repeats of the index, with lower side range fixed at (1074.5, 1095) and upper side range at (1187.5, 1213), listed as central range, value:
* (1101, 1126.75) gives 0.97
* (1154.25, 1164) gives 0.01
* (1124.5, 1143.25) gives 3.88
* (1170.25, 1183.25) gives 0.04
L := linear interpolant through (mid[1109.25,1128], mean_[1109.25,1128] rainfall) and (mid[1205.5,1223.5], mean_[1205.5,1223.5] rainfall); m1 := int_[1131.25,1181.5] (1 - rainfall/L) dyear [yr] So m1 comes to 5.6 yr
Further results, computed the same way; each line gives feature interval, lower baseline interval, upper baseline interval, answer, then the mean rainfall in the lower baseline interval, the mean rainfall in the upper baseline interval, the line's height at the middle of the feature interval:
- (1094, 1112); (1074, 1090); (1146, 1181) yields 0.4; 3.6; 3.56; 3.59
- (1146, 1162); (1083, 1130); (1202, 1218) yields 0.4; 3.53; 3.75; 3.63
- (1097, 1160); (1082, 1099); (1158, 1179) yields 6.2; 3.61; 3.61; 3.61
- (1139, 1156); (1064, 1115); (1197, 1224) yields 3.6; 3.54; 3.76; 3.65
